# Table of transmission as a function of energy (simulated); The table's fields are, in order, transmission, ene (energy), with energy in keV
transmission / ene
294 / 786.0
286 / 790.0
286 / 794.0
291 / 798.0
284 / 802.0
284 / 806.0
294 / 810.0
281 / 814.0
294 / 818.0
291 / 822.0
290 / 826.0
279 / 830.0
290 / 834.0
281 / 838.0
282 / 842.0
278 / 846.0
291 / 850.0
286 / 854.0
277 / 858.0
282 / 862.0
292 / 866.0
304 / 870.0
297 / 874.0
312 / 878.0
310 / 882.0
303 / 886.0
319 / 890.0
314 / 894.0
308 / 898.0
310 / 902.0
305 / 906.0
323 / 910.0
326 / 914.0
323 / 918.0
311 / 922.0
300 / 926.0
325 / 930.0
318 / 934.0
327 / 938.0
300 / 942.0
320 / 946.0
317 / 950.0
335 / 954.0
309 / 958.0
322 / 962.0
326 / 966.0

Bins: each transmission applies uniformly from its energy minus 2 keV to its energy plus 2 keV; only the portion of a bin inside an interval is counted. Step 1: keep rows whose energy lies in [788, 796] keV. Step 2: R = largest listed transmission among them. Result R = 286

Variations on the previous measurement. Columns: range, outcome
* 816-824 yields 294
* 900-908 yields 310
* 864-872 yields 304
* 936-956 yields 335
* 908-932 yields 326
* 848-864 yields 291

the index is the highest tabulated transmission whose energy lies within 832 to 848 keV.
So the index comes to 290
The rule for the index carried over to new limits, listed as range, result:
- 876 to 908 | 319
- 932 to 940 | 327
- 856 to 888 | 312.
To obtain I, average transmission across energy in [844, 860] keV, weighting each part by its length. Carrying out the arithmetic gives 283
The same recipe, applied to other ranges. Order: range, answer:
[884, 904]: 311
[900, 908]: 308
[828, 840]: 283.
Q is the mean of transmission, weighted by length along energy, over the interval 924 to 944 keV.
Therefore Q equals 314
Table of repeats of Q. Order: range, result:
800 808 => 284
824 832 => 284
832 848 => 283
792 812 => 288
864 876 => 298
